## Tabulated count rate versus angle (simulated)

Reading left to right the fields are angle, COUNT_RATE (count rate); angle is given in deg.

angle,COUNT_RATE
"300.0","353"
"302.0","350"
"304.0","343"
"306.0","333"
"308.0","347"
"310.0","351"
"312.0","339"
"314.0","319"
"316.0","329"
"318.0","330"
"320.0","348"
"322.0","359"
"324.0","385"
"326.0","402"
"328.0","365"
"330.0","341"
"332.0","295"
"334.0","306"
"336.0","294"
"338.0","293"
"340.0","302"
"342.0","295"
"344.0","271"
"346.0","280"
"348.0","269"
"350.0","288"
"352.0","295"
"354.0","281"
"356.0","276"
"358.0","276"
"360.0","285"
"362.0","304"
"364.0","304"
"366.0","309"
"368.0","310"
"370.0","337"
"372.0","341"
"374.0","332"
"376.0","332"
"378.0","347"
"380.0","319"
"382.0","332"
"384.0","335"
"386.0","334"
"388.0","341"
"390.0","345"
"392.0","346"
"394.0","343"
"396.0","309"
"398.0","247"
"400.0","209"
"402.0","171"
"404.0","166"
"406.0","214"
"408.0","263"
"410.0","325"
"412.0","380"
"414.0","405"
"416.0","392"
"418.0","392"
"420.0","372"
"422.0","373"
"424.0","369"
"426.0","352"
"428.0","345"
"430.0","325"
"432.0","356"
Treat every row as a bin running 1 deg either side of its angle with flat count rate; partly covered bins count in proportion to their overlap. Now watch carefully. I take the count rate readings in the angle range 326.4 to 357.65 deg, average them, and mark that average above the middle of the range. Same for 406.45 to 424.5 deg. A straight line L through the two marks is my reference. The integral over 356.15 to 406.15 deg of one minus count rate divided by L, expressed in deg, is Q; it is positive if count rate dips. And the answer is 4.4 deg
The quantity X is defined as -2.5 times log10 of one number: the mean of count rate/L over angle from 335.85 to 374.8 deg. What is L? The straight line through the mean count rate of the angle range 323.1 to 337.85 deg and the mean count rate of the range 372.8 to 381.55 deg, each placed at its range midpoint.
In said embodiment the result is 0.13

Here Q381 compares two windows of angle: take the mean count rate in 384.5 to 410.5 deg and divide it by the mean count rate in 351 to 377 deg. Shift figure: 0.91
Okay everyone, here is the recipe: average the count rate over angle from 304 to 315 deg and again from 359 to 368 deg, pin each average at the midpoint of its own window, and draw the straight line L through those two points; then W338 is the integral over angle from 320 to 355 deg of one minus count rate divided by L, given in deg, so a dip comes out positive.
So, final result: 0.64 deg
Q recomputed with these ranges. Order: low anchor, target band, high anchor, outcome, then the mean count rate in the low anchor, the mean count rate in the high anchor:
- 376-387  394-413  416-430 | 5.00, 333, 366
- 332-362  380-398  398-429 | -1.56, 287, 313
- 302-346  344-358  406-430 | 2.34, 330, 353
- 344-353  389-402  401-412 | -2.09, 282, 242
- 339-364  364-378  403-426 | -1.22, 286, 333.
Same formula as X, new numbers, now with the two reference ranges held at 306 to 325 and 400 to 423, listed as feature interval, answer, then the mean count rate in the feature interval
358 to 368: 0.10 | 299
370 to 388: -0.04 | 335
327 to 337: 0.06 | 320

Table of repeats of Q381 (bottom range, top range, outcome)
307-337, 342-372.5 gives 0.86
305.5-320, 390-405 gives 0.78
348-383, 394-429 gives 1.01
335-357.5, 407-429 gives 1.26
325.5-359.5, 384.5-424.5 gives 1.05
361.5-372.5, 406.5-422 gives 1.13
